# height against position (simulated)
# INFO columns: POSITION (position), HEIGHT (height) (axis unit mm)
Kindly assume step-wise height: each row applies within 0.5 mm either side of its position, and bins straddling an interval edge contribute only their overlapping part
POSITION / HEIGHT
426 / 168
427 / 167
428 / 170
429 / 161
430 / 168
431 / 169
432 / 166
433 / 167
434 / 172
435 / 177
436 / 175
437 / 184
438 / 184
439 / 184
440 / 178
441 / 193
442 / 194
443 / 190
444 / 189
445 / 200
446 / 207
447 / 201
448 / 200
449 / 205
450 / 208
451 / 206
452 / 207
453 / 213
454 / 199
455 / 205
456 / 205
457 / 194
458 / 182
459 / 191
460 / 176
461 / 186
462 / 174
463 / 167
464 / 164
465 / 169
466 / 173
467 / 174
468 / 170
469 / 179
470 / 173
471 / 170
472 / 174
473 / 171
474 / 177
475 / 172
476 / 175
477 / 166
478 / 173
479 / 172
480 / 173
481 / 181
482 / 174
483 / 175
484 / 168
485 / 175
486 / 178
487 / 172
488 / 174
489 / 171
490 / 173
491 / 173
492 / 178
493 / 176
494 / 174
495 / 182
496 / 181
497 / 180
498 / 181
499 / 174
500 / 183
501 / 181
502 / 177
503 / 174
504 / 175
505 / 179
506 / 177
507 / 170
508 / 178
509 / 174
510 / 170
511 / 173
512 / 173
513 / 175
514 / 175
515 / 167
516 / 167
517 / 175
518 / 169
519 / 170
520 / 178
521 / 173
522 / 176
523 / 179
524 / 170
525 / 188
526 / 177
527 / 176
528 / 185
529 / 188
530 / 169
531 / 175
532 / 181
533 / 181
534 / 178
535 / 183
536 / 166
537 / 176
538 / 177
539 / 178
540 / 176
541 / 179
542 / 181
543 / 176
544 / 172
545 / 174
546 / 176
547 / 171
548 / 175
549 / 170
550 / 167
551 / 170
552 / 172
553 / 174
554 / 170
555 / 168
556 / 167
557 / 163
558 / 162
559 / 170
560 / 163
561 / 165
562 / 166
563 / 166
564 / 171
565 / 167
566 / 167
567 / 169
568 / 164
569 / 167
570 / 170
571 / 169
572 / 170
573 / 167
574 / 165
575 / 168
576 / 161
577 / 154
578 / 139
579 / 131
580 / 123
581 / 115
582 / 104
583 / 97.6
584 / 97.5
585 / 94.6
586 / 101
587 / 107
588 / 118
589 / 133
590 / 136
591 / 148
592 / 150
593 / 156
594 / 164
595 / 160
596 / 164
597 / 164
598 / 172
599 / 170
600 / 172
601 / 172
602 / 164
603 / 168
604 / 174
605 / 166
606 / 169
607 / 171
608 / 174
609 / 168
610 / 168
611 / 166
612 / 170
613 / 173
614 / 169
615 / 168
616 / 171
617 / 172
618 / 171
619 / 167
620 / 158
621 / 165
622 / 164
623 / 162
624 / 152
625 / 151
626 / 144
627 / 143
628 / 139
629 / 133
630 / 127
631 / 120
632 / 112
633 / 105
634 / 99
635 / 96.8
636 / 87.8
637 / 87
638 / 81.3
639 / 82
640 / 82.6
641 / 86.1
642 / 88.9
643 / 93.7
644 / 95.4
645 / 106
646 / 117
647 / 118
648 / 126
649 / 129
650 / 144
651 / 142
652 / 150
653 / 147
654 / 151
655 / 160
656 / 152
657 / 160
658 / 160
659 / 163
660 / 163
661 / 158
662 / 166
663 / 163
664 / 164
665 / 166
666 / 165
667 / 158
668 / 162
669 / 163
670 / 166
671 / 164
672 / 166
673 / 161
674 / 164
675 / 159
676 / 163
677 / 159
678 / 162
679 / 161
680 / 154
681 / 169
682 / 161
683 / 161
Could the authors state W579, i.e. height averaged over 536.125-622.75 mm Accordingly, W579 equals 160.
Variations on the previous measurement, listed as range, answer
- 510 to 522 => 172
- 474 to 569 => 174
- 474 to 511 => 175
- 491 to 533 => 176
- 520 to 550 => 177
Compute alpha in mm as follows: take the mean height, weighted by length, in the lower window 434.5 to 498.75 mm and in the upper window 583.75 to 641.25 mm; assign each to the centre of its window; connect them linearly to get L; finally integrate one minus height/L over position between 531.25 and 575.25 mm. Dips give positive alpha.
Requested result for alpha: -3.3 mm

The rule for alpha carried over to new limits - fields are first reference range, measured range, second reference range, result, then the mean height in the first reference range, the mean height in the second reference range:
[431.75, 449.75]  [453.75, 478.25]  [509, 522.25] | 0.6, 188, 172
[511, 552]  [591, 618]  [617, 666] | -3.6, 175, 134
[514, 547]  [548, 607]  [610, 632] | 3.7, 176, 156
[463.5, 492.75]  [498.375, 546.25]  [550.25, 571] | -1.6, 173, 168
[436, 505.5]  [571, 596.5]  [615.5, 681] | 3.0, 182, 141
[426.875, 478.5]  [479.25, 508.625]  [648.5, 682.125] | 0.3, 183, 159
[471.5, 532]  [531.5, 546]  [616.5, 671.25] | -1.0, 175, 137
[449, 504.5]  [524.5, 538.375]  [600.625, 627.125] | -0.4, 180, 165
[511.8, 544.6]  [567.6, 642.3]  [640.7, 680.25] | 7.6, 176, 148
